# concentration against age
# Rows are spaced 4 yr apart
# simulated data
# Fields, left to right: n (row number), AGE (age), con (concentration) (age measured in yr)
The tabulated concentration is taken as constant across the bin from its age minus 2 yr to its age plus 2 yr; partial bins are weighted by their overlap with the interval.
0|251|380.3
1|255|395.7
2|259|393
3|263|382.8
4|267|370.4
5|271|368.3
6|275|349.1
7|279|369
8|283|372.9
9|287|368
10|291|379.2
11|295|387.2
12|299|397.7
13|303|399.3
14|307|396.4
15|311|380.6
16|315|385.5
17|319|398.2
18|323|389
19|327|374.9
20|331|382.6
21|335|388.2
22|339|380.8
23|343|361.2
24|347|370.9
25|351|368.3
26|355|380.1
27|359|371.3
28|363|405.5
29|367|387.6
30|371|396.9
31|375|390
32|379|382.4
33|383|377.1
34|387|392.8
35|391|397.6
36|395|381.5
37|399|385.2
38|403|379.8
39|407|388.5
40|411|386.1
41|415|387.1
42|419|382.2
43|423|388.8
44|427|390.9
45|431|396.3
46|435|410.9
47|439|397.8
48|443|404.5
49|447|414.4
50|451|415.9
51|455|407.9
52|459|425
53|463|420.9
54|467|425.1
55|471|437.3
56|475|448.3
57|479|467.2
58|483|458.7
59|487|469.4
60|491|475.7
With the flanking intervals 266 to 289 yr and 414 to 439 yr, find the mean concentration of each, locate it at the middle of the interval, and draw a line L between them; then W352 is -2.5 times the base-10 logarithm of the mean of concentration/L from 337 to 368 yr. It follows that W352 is 0.01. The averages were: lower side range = 366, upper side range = 393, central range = 378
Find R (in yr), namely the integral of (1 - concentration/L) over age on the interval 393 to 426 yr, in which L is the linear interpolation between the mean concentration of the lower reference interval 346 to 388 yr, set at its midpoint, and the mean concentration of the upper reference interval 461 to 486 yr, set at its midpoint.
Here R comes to 1.8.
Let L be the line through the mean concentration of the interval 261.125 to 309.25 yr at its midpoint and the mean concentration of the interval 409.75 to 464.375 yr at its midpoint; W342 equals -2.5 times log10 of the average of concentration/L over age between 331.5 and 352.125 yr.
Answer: 0.04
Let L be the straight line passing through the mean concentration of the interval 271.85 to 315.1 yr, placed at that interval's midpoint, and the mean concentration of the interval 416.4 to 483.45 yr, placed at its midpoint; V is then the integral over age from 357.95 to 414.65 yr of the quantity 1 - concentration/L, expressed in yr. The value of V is 1.9 yr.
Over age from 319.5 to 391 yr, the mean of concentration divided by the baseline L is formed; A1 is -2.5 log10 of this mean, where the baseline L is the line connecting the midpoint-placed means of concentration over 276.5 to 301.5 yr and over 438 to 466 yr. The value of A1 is 0.03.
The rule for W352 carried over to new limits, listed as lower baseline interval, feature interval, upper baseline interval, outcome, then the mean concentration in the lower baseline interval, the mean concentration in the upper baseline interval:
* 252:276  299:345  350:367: -0.01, 378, 383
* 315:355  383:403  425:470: 0.02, 380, 411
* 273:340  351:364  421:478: 0.03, 382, 414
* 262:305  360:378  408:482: 0.01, 377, 412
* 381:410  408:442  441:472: 0.02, 386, 418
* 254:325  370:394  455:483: 0.06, 382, 437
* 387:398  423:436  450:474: 0.03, 390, 423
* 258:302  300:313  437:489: -0.02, 376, 430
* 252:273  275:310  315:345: 0.00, 382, 382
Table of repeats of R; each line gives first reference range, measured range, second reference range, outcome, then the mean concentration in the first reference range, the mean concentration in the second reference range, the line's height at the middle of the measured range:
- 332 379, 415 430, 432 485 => 0.8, 382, 425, 410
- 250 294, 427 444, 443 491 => 1.0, 375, 436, 426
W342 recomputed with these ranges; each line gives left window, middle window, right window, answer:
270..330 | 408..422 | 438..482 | 0.07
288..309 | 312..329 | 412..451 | 0.02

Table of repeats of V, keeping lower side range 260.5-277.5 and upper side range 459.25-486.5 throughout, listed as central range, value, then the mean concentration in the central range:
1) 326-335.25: 0.23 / 381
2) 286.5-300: -0.22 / 384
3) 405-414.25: 0.72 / 387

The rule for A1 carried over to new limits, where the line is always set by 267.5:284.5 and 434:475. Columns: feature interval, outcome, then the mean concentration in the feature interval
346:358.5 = 0.04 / 373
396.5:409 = 0.05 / 384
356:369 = 0.01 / 388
